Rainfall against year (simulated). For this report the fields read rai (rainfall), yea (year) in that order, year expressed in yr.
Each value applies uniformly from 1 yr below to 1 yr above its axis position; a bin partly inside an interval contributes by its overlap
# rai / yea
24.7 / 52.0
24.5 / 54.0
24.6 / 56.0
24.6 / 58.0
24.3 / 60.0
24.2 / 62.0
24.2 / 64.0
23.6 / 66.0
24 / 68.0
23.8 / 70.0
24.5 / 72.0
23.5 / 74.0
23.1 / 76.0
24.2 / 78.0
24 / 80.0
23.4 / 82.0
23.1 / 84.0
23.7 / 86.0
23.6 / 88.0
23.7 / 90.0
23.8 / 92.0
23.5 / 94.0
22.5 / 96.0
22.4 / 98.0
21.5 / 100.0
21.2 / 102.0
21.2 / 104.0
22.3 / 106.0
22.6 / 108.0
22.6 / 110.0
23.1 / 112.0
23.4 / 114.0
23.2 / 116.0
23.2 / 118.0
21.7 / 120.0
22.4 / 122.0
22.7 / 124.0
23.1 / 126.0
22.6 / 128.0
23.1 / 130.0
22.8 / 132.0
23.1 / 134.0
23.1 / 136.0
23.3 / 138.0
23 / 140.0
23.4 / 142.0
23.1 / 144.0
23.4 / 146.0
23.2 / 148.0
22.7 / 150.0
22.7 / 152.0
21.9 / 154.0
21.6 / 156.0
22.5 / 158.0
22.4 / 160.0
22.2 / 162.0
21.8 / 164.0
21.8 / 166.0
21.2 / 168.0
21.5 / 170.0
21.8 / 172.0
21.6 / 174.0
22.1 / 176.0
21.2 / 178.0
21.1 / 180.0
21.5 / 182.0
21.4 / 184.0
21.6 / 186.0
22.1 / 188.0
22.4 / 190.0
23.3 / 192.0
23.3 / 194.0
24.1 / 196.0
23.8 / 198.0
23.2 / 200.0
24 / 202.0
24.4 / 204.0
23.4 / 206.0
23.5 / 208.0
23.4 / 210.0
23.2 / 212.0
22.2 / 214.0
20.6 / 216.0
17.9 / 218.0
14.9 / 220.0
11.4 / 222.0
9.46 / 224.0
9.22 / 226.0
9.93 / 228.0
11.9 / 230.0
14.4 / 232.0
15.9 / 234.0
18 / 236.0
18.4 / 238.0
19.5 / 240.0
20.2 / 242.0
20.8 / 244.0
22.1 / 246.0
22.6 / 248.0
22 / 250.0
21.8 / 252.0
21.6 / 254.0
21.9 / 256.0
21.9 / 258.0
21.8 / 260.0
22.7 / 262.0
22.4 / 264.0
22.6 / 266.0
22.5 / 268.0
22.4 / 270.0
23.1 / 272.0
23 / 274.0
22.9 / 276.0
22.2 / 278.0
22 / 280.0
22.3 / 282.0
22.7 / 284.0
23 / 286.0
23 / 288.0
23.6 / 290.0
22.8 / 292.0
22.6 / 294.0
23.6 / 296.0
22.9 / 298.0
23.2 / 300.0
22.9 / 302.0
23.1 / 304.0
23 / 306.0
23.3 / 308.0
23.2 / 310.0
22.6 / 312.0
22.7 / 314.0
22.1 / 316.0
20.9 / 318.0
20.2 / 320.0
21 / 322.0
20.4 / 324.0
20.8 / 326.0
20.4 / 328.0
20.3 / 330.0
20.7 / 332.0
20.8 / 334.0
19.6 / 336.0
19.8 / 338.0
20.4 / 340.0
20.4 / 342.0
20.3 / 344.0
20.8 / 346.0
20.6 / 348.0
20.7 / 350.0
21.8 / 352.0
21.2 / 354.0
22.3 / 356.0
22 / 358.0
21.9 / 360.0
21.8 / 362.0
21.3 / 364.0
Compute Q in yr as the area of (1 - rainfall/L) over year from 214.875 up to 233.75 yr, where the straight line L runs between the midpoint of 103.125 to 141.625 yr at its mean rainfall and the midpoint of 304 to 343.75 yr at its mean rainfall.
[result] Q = 7.3 yr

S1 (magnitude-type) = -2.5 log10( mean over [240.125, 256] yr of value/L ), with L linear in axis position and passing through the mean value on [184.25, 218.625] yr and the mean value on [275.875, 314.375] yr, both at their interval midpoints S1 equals 0.065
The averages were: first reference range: 22.8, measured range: 21.5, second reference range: 22.9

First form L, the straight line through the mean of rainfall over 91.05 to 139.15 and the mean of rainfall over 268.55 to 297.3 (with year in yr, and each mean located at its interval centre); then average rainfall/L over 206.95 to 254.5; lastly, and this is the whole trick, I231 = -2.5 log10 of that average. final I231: 0.249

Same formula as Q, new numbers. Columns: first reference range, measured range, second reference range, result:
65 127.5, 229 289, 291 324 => 4.05 yr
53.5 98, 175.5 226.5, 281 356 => 4.32 yr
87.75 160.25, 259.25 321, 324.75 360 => -3.98 yr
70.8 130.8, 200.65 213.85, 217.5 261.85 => -3.21 yr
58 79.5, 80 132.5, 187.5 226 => 0.66 yr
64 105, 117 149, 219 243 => -4.17 yr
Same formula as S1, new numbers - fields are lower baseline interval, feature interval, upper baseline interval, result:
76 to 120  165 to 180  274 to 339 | 0.05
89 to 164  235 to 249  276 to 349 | 0.10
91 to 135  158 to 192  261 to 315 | 0.04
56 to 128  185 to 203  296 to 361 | -0.03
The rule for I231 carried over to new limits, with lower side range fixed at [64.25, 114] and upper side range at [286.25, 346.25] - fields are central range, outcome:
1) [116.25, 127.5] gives 0.01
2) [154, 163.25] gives 0.03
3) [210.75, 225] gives 0.28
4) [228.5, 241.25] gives 0.35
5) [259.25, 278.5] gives -0.03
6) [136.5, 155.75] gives -0.01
